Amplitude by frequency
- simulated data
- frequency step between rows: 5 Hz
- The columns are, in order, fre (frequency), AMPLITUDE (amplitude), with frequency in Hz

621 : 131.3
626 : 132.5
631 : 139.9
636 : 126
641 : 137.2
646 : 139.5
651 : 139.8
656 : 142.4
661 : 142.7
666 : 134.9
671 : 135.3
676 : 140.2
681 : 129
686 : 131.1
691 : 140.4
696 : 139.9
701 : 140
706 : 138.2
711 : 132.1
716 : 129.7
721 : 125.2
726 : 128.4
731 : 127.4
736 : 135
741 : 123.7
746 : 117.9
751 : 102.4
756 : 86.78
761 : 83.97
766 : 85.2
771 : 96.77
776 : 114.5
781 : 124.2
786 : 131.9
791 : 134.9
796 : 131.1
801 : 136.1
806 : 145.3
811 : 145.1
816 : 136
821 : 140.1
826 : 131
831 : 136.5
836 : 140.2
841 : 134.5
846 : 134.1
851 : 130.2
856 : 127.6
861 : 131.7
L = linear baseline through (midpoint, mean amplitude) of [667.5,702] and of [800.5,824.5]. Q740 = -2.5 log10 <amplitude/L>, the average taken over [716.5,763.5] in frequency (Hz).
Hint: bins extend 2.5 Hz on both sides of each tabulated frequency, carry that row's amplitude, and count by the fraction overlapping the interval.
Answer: 0.20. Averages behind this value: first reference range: 136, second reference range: 140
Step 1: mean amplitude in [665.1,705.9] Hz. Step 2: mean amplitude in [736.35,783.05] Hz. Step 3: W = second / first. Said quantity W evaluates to 0.77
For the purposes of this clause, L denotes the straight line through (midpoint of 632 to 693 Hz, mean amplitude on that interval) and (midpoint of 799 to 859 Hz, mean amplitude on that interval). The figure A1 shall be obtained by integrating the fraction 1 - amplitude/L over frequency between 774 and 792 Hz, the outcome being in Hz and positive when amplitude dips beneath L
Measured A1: 1.4 Hz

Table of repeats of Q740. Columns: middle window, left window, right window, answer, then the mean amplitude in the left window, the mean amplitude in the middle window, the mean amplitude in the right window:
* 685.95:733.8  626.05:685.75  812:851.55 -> 0.02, 137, 133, 136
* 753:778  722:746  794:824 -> 0.38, 127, 93.2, 139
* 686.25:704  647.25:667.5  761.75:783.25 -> -0.09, 140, 139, 103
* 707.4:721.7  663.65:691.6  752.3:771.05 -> -0.14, 135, 130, 88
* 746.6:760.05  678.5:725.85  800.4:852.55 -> 0.36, 134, 96.7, 137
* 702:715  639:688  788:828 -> 0.02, 137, 135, 137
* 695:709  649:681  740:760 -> -0.13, 138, 139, 105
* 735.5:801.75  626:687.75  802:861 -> 0.20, 136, 113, 136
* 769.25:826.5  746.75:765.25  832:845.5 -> -0.14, 93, 131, 137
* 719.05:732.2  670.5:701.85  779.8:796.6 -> 0.06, 136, 127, 131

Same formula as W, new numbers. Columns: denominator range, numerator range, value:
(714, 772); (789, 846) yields 1.22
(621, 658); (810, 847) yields 1.00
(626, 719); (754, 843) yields 0.91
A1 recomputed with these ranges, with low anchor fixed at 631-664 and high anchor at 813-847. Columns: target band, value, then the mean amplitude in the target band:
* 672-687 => 0.42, 134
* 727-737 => 0.51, 130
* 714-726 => 0.85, 128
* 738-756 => 3.38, 111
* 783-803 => 0.50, 133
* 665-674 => 0.16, 135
